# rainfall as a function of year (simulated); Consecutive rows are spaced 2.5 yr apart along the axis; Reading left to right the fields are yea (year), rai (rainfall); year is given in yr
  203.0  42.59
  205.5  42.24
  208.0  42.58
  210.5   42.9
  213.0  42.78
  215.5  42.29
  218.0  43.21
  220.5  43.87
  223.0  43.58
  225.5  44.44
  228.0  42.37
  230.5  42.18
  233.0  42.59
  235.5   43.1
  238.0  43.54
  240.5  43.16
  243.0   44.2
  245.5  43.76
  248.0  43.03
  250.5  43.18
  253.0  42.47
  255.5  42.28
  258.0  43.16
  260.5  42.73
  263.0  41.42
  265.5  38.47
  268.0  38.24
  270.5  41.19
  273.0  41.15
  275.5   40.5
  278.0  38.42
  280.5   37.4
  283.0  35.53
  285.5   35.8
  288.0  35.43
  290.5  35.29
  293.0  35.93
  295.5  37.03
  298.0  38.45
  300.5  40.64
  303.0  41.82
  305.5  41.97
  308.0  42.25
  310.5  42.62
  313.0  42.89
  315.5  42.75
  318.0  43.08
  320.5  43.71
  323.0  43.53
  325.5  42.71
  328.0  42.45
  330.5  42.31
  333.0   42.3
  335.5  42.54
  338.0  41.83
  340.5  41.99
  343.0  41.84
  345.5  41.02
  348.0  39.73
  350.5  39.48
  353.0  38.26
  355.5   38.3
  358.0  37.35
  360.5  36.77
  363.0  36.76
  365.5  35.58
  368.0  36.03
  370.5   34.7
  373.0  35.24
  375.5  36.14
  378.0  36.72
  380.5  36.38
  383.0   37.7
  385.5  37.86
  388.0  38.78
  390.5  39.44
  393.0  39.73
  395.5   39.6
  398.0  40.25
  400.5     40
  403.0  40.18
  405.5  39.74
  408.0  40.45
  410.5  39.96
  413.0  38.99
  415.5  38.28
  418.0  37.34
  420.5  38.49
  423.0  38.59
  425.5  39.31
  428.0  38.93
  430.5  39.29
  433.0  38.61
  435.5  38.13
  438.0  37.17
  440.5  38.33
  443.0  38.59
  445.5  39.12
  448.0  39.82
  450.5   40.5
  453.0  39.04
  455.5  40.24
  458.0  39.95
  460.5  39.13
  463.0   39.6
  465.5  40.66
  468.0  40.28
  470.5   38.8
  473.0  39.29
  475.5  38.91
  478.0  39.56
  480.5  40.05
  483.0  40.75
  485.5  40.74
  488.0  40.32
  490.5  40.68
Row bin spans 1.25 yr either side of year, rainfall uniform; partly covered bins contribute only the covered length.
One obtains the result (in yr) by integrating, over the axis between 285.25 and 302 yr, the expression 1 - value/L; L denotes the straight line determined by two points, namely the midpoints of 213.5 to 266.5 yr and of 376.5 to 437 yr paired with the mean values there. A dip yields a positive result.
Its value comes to 1.8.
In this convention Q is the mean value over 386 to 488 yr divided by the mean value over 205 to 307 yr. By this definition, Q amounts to 0.96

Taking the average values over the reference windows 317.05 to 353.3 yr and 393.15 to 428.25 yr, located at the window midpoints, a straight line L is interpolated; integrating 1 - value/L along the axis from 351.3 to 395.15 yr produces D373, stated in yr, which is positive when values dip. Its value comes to 3.61 yr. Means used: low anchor 41.9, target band 37.2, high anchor 39.3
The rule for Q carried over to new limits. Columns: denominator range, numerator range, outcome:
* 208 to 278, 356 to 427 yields 0.90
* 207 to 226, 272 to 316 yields 0.91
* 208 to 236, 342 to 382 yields 0.87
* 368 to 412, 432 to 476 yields 1.02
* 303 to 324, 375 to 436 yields 0.91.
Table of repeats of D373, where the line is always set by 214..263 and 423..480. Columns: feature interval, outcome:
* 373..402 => 1.5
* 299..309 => 0.1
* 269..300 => 3.3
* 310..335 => -0.8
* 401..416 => 0.1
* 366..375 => 1.2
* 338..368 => 1.6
